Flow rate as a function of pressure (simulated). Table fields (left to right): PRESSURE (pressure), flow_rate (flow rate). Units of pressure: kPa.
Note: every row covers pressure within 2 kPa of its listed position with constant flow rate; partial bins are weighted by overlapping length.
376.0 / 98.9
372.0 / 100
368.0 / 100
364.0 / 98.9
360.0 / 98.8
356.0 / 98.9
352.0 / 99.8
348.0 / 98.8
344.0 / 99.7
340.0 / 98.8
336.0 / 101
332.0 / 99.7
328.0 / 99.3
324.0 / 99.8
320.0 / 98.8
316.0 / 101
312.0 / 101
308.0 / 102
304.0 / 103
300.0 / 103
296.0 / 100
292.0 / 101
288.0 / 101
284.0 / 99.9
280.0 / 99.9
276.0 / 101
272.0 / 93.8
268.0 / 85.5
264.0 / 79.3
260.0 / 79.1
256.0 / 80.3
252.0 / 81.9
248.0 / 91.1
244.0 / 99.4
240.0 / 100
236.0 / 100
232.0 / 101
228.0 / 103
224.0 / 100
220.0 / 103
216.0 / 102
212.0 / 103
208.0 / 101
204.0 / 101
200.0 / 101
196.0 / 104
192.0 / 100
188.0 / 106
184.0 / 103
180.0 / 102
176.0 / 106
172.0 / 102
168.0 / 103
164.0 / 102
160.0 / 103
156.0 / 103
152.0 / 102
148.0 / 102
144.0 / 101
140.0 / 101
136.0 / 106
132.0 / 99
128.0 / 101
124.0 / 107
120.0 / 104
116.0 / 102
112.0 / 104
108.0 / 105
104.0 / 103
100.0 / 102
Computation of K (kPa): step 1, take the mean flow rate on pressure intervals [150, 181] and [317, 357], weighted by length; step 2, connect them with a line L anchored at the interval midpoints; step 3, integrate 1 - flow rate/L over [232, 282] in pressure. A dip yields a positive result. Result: 4.8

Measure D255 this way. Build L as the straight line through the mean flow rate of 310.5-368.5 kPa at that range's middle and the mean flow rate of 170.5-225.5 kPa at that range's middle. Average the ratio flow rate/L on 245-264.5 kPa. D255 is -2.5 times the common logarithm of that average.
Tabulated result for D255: 0.21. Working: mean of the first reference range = 102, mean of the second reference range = 99.6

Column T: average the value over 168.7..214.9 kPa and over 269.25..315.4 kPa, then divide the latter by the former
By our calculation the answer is 1.0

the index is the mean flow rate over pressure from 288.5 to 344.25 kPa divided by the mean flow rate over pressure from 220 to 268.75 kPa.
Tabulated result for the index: 1.09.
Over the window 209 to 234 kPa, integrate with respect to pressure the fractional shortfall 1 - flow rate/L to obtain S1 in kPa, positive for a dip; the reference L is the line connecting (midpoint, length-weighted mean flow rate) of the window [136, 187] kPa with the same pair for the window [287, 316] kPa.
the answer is 0.1 kPa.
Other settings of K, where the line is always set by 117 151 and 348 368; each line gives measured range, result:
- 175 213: -0.35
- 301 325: -0.29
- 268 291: 0.54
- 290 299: -0.06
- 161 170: -0.04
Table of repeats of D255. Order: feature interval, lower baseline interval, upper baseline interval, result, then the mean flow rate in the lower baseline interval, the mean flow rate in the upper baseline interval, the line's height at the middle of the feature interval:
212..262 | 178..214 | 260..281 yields 0.01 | 102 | 90.3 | 95.7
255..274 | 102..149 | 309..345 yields 0.20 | 103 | 100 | 101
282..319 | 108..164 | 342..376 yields -0.01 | 103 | 99.3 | 100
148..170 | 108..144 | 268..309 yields 0.00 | 103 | 99.7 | 102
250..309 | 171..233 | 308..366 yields 0.08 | 102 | 99.7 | 101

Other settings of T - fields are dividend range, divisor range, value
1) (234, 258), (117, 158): 0.90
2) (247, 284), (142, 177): 0.86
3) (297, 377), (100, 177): 0.97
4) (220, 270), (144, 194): 0.90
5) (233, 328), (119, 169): 0.93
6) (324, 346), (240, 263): 1.14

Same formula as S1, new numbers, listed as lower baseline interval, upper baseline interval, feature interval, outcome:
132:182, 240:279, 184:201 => -0.9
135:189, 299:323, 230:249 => 0.6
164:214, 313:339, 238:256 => 1.7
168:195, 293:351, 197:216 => 0.2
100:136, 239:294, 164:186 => -0.9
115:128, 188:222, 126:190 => 0.3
